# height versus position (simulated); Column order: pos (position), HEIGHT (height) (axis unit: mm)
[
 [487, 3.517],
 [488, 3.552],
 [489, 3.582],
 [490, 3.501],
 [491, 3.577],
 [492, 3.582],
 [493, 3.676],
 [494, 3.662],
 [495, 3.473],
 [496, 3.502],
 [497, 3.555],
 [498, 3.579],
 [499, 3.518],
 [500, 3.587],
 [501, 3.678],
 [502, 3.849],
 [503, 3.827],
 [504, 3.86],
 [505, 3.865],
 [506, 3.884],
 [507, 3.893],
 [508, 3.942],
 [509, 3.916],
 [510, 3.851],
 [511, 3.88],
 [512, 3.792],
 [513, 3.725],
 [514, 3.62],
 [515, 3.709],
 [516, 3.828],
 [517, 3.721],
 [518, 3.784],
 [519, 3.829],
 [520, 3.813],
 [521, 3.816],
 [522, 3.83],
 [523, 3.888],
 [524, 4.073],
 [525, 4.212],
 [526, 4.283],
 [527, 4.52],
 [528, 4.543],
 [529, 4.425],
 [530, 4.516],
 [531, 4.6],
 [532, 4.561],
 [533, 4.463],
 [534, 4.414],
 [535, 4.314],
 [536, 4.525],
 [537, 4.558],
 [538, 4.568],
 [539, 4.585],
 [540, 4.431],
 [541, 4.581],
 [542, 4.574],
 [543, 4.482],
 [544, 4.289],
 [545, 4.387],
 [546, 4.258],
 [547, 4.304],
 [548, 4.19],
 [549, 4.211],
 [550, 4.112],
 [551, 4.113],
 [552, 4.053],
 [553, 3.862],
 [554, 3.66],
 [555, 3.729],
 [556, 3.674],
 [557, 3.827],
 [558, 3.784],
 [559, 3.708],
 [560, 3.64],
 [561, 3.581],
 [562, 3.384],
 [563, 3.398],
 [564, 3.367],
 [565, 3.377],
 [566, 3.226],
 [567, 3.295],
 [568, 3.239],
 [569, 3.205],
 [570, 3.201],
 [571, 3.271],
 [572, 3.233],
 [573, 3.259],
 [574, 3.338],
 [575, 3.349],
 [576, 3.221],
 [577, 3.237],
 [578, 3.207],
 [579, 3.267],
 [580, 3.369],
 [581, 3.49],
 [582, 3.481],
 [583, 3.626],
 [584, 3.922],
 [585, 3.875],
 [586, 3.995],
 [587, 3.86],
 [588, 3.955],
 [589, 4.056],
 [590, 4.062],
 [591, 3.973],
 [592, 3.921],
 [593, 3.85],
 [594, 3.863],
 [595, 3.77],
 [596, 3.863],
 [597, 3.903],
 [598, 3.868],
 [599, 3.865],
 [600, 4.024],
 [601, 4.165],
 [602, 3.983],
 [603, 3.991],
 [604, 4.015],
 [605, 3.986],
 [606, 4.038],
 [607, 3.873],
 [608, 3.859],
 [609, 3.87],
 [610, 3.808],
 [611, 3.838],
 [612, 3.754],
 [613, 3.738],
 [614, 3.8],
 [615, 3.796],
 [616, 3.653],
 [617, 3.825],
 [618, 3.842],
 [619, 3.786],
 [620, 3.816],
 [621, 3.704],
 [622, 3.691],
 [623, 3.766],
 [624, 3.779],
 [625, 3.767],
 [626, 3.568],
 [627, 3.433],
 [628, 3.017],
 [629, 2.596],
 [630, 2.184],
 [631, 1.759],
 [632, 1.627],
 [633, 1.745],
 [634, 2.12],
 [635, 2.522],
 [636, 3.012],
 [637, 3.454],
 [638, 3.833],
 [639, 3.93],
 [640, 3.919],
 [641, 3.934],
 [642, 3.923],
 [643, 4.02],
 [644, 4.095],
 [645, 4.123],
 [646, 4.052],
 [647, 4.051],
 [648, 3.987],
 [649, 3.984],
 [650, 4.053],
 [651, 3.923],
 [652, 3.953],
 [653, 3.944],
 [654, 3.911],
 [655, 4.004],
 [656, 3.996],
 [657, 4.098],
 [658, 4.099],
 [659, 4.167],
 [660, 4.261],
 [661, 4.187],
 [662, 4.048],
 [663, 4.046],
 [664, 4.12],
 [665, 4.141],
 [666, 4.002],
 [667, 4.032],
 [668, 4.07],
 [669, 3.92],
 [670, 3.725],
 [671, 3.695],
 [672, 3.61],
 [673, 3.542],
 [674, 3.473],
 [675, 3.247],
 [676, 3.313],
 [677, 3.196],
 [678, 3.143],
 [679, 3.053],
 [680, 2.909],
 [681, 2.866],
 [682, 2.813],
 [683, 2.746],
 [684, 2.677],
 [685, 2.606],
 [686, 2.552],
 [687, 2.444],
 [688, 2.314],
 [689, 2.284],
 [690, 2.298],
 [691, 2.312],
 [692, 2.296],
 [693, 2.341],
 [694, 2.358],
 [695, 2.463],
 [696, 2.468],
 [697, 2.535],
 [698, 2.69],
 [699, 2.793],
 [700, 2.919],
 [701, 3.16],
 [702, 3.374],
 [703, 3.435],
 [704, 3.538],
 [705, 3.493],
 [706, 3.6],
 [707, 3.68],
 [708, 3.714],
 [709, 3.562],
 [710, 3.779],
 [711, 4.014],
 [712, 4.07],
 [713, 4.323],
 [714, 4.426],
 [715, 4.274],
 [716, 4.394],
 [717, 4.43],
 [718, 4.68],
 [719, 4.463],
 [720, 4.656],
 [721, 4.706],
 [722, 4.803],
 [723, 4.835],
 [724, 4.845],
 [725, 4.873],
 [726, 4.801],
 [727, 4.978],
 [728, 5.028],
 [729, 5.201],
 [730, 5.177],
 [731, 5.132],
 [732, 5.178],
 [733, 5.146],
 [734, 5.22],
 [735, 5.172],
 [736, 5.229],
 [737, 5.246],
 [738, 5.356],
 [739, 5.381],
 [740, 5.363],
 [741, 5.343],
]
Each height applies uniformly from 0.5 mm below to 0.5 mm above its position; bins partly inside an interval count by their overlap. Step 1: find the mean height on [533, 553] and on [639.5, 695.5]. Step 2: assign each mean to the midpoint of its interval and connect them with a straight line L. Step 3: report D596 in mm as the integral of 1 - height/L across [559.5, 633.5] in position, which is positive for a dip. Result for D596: 7.9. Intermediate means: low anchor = 4.36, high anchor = 3.49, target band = 3.55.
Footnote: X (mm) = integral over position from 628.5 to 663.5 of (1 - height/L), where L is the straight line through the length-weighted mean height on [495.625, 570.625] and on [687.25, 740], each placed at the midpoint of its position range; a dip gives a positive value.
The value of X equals 3.4 mm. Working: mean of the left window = 3.94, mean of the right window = 3.99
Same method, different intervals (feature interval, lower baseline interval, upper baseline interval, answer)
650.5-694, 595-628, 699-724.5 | 6.0 mm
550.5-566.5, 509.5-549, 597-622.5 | 1.7 mm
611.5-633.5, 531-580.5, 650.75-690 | 2.1 mm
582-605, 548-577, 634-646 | -2.1 mm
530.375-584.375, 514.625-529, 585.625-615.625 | 1.8 mm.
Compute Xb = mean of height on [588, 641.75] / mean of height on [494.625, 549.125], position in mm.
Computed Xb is 0.88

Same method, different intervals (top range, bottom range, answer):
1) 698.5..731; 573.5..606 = 1.12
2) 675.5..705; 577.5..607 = 0.72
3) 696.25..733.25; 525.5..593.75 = 1.07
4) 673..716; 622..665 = 0.86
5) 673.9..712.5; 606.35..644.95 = 0.86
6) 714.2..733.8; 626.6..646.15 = 1.53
